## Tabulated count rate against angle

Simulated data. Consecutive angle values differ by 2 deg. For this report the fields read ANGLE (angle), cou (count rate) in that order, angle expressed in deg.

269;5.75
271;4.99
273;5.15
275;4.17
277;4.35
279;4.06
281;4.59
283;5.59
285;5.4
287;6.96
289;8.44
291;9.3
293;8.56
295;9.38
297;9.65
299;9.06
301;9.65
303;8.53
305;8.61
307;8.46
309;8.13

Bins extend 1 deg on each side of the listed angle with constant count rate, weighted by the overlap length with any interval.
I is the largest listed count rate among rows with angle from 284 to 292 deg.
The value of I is 9.3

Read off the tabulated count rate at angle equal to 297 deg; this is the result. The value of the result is 9.65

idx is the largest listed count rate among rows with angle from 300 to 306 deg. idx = 9.65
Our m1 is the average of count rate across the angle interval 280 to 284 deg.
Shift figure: 5.09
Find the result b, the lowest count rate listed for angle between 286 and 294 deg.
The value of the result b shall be 6.96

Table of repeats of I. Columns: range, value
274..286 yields 5.59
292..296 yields 9.38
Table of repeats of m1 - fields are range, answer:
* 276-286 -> 4.8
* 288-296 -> 8.92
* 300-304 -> 9.09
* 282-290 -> 6.6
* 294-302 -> 9.44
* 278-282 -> 4.32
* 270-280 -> 4.54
